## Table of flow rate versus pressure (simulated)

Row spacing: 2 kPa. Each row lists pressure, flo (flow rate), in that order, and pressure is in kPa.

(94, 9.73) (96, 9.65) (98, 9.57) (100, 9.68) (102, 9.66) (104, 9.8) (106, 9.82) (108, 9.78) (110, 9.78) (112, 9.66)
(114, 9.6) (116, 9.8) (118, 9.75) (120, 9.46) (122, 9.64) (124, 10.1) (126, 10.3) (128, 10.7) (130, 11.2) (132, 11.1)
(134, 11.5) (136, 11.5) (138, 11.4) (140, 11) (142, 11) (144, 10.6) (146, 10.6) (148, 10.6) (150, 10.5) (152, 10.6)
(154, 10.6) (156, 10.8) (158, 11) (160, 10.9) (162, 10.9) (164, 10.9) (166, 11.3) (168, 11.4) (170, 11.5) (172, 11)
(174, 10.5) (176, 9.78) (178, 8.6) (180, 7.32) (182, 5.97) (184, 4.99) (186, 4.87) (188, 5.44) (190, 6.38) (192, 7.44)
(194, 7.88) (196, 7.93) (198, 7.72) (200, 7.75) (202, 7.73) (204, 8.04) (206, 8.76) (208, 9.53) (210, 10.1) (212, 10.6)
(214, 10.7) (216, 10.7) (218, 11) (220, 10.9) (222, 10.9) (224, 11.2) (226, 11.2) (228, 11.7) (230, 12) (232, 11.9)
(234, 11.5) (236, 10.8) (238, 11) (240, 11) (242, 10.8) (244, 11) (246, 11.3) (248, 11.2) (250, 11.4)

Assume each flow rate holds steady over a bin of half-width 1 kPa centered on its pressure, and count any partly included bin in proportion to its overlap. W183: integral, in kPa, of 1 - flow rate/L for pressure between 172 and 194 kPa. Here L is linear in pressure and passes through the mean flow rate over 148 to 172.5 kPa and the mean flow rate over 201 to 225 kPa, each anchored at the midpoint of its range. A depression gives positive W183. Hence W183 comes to 6.70 kPa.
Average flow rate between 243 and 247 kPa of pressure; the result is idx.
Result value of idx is 11.2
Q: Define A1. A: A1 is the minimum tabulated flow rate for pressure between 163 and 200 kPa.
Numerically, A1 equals 4.87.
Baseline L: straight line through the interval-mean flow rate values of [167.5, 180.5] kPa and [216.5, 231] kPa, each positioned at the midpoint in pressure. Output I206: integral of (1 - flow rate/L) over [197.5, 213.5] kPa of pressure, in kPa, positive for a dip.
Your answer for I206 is 2.9 kPa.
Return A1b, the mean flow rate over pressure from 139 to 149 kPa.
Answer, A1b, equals 10.8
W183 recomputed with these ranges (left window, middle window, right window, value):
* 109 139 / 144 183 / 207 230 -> 1.1 kPa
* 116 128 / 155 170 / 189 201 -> -4.3 kPa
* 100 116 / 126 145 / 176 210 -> -4.4 kPa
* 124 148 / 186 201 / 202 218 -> 4.4 kPa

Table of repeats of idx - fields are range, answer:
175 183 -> 7.92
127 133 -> 11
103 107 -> 9.81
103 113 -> 9.77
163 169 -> 11.2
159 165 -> 10.9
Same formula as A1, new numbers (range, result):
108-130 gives 9.46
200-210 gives 7.73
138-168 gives 10.5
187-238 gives 5.44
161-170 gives 10.9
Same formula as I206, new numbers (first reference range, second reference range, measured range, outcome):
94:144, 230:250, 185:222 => 7.9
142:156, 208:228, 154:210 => 9.9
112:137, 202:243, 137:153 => -0.6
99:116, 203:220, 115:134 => -1.0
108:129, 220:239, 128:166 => -2.5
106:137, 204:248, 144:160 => -0.4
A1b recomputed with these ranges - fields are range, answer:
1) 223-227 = 11.2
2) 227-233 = 11.9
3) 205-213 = 9.75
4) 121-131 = 10.4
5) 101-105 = 9.73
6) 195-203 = 7.78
